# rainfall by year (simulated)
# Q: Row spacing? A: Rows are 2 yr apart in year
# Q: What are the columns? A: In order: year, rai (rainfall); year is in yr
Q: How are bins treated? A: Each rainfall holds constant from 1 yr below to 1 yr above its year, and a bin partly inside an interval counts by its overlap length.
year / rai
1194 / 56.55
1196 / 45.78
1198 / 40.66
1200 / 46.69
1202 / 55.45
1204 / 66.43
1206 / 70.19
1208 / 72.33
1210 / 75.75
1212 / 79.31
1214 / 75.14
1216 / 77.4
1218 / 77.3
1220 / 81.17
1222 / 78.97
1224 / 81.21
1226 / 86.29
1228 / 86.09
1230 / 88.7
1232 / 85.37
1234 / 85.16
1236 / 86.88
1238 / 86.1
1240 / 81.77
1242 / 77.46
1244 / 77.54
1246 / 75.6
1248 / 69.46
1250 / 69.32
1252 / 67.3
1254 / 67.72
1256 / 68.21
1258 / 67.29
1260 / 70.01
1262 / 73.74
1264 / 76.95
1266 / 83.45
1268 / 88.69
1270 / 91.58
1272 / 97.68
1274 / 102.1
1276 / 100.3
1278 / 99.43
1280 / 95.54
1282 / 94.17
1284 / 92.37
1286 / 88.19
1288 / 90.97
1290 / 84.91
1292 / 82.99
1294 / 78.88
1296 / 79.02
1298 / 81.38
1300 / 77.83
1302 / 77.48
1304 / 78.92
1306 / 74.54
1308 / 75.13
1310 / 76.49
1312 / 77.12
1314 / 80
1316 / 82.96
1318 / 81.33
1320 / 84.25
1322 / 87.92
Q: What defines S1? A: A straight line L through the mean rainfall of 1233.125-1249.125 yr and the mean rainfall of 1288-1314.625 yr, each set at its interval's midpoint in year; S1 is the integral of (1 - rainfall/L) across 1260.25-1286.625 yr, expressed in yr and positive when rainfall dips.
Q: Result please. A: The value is -3.6 yr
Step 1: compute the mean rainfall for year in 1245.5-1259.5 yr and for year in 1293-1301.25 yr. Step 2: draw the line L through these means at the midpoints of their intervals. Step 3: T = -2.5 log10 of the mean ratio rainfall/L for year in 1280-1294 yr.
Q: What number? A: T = -0.16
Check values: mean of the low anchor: 69.1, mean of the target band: 88.7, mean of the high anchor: 79.2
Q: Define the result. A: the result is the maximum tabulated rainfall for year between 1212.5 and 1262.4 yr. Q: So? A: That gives 88.7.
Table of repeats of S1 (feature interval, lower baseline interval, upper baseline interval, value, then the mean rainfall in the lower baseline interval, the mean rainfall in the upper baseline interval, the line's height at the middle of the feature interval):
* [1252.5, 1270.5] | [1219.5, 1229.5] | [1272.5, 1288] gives 3.12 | 83.1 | 95.7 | 91.5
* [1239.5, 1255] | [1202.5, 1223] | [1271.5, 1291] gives 2.14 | 74.9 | 94.5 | 84.8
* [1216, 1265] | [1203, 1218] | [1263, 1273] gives 1.86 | 74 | 87.7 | 81.1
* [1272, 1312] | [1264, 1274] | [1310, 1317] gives -0.49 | 90.2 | 79.5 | 84.7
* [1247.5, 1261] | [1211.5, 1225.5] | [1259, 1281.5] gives 2.75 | 78.9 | 89.2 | 86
